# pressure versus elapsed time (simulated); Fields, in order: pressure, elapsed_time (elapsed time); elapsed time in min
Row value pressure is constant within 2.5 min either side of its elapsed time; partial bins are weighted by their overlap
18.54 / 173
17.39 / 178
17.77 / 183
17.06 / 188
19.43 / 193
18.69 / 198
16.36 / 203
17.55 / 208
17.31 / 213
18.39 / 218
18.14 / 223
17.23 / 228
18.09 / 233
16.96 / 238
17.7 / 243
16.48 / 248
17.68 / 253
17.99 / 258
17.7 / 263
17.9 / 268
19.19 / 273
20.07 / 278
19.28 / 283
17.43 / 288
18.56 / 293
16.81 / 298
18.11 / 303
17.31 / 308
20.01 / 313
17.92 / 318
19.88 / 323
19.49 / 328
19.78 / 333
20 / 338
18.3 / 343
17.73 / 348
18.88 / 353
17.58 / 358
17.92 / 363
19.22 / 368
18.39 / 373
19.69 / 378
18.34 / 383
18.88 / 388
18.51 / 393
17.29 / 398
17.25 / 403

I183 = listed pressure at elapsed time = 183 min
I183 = 17.77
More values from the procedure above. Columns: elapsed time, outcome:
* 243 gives 17.7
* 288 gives 17.43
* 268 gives 17.9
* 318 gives 17.92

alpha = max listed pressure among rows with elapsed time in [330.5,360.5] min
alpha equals 20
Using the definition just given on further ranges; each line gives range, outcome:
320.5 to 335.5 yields 19.88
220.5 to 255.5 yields 18.14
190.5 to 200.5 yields 19.43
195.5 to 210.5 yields 18.69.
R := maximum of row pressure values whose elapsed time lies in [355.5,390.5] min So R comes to 19.69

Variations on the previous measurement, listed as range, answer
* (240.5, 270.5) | 17.99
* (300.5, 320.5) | 20.01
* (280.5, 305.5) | 19.28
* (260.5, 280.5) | 20.07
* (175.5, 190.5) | 17.77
